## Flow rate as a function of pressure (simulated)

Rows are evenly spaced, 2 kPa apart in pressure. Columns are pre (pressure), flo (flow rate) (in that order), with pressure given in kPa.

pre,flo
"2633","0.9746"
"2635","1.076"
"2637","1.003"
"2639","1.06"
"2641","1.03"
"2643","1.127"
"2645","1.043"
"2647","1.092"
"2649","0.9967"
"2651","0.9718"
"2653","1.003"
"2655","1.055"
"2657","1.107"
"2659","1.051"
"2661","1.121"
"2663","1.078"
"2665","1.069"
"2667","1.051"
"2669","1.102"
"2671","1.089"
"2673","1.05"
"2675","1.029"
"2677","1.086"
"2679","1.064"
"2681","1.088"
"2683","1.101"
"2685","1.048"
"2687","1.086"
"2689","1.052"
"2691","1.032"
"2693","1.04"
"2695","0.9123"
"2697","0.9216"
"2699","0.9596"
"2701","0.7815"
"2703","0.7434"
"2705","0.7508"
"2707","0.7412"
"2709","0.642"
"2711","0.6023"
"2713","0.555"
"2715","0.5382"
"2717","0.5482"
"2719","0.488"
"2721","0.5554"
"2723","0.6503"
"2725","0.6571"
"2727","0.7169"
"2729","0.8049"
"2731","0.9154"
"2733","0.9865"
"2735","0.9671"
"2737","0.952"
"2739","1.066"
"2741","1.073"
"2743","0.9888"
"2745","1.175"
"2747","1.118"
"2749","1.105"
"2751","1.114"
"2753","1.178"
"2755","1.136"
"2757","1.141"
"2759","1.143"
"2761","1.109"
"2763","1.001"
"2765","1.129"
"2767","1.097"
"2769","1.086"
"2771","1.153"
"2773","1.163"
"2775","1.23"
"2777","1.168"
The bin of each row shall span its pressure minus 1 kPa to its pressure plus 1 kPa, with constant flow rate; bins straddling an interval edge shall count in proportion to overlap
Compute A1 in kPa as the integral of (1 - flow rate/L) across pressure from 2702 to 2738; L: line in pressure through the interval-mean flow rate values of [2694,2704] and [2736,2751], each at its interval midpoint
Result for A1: 9.4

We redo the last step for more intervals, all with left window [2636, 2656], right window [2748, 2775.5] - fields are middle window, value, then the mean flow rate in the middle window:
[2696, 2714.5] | 5.9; 0.739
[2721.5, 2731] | 3.3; 0.721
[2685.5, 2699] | 0.9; 1.01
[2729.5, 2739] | 1.3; 0.959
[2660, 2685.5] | -0.4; 1.08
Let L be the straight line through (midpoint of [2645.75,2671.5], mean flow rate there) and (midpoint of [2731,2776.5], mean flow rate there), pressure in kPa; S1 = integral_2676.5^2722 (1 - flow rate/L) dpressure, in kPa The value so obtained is 10.0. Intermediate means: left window 1.06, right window 1.09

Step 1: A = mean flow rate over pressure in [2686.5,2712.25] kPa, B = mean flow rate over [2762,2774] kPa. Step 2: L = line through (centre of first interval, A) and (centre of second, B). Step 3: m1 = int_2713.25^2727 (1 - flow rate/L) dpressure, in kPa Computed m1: 5.2 kPa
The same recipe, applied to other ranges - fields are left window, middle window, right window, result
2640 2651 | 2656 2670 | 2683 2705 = -0.9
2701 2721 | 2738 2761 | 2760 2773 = -3.8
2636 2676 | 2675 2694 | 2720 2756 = -0.8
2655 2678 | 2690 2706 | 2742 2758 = 2.9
